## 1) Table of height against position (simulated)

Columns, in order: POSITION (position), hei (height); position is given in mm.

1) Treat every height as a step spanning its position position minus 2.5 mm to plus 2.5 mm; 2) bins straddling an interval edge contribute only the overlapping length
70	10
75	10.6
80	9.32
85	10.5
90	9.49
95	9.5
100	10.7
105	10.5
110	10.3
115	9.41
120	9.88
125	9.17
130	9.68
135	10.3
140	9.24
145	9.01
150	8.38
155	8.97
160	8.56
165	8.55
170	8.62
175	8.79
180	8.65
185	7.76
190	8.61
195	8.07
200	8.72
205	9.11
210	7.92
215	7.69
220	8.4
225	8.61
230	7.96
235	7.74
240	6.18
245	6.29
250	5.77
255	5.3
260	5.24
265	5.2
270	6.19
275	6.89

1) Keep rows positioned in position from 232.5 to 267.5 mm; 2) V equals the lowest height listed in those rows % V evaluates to 5.2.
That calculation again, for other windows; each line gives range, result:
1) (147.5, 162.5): 8.38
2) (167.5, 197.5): 7.76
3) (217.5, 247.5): 6.18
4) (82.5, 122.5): 9.41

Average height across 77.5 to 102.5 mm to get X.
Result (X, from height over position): 9.9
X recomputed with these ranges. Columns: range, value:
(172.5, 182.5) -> 8.72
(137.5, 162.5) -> 8.83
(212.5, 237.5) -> 8.08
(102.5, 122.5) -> 10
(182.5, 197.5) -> 8.15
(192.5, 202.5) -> 8.39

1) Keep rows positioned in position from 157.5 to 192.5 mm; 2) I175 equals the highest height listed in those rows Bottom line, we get 8.79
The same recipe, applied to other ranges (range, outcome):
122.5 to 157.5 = 10.3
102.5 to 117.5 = 10.5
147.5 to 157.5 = 8.97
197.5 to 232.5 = 9.11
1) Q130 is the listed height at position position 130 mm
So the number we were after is 9.68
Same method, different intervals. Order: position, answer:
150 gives 8.38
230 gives 7.96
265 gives 5.2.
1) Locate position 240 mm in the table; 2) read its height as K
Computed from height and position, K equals 6.18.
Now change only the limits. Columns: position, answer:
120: 9.88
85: 10.5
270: 6.19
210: 7.92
